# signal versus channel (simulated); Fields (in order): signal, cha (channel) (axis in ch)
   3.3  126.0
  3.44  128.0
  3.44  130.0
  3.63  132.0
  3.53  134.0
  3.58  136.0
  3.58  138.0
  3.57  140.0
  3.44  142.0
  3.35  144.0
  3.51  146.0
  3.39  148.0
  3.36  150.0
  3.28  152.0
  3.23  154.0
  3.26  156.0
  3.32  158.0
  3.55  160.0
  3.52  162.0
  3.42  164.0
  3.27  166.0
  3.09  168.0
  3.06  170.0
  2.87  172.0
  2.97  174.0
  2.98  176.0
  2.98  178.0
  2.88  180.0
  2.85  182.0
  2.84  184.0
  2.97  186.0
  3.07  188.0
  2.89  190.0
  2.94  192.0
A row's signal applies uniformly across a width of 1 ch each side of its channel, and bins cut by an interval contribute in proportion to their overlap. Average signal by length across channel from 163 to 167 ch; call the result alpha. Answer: 3.34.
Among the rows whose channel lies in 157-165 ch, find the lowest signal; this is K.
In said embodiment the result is 3.32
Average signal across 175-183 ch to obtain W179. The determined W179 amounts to 2.92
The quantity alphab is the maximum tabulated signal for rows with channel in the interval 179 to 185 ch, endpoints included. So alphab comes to 2.88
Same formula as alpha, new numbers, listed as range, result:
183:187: 2.91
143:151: 3.4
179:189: 2.92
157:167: 3.42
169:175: 2.97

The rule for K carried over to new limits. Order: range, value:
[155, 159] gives 3.26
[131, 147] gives 3.35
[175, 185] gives 2.84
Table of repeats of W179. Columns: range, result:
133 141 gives 3.56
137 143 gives 3.53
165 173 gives 3.07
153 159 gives 3.27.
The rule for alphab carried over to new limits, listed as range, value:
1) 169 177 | 3.06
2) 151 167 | 3.55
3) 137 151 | 3.58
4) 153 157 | 3.26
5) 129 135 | 3.63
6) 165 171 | 3.27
